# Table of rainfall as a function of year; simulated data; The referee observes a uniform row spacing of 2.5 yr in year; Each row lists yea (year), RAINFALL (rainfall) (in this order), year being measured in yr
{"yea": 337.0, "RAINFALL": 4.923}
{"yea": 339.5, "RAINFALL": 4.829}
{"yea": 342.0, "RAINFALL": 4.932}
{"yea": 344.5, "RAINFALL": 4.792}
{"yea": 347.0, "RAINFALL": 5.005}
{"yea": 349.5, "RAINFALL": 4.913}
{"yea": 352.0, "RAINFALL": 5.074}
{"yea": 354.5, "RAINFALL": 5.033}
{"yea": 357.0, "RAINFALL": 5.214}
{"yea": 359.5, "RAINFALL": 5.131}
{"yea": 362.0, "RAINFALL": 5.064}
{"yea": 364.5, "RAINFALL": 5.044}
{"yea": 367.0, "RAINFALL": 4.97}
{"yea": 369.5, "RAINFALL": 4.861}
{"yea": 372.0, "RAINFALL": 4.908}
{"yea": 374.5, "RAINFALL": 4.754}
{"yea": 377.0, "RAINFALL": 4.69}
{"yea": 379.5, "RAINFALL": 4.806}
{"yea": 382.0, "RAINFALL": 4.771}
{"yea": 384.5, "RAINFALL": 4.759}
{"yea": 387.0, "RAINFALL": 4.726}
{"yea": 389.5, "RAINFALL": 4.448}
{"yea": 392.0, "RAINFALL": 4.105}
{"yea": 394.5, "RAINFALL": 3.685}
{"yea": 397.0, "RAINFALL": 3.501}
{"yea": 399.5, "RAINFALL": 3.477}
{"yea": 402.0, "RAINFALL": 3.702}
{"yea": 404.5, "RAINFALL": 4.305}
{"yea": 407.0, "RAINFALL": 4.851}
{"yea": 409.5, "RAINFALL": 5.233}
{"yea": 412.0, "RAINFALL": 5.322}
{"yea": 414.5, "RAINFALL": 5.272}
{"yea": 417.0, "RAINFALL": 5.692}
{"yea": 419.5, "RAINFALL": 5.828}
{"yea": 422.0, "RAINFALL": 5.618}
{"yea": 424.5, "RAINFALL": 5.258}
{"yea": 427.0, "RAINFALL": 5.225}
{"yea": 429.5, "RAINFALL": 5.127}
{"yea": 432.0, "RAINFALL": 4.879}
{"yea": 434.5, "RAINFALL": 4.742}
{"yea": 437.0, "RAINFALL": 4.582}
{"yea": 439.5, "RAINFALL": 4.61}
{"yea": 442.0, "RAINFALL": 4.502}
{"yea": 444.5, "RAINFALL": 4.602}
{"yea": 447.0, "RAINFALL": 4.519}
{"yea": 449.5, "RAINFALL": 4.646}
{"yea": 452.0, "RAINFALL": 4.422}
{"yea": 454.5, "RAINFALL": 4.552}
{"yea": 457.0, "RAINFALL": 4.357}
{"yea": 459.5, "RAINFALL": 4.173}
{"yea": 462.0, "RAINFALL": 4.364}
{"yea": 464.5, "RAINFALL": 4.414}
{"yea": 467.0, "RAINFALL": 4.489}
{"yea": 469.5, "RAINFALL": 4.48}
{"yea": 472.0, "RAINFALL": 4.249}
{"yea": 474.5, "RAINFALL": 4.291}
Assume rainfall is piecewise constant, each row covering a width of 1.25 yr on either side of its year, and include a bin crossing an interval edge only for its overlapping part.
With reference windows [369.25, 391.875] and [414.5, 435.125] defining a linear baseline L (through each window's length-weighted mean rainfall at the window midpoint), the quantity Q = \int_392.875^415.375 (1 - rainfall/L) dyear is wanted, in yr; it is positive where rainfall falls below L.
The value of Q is 3.1 yr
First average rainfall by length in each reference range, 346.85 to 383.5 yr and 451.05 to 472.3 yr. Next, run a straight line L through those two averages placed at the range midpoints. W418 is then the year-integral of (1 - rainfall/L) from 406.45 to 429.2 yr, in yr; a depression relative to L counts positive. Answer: -3.6 yr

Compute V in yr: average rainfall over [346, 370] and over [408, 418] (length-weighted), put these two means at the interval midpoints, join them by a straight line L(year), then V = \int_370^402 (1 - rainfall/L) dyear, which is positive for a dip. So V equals 5.1 yr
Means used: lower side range 5.04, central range 4.37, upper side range 5.36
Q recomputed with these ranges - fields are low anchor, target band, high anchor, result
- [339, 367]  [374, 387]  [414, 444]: 0.7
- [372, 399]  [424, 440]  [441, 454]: -1.4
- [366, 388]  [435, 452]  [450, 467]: -0.4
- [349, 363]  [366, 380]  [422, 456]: 0.5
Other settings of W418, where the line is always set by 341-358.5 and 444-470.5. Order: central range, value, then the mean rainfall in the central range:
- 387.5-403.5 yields 3.01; 3.87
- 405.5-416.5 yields -1.17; 5.19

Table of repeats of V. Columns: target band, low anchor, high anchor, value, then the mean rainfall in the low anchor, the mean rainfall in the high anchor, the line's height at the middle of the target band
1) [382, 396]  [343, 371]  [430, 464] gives 1.38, 5.01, 4.55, 4.84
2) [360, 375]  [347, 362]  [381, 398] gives -0.55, 5.07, 4.29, 4.78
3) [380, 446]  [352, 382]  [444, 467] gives -0.61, 4.95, 4.45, 4.69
